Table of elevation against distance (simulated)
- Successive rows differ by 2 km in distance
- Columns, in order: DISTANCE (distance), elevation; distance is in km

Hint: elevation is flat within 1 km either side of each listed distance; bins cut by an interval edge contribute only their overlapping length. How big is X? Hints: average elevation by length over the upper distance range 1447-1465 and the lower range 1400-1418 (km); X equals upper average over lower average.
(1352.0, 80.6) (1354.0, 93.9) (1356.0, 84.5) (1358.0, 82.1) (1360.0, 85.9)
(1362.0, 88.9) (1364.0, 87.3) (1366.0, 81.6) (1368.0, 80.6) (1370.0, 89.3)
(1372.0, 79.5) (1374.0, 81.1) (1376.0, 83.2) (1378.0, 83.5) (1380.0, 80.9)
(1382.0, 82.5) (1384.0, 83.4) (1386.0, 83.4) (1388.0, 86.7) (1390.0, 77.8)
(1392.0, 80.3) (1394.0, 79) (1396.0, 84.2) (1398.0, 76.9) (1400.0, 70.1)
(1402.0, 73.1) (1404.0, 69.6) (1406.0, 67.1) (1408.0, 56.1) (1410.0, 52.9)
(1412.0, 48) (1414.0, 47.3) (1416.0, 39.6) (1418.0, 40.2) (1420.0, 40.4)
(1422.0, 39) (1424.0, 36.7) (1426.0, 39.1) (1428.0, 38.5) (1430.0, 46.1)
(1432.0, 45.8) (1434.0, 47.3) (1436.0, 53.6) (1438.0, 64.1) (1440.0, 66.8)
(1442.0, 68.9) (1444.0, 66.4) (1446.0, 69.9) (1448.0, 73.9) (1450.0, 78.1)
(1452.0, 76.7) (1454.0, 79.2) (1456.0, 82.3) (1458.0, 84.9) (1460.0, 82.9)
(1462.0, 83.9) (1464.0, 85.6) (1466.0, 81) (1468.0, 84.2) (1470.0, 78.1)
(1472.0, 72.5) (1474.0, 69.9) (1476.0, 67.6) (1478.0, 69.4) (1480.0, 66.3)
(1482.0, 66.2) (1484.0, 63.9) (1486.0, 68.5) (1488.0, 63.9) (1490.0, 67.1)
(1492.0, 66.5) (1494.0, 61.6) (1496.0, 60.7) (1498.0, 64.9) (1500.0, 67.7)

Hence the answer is 1.4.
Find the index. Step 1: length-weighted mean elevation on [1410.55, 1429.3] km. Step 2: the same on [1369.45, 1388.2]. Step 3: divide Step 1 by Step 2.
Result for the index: 0.50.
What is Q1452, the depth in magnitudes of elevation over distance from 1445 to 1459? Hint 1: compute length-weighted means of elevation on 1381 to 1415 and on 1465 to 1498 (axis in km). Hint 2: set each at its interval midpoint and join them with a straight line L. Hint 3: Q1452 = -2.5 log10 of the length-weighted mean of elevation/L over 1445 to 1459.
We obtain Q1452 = -0.12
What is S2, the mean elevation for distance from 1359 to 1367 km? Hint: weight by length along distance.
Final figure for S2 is 85.9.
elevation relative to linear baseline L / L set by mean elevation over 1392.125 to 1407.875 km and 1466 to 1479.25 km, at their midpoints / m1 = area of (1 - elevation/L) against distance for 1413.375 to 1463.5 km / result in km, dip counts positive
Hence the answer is 9.4 km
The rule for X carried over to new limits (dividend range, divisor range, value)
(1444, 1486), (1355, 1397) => 0.91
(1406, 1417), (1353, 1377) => 0.59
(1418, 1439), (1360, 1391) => 0.54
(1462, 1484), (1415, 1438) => 1.71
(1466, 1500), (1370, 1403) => 0.85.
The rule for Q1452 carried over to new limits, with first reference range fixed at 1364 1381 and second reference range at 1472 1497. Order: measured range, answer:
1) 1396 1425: 0.369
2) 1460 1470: -0.199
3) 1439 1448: 0.055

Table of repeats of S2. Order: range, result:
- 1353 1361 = 86.6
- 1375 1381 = 82.5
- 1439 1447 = 68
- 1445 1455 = 75.6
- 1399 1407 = 70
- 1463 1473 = 80.3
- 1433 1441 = 58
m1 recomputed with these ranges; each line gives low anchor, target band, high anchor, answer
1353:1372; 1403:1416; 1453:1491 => 4.1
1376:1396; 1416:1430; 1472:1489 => 6.7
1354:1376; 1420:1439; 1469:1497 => 7.5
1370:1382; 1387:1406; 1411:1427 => -4.3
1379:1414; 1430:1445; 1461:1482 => 3.3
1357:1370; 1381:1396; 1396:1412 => -1.8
